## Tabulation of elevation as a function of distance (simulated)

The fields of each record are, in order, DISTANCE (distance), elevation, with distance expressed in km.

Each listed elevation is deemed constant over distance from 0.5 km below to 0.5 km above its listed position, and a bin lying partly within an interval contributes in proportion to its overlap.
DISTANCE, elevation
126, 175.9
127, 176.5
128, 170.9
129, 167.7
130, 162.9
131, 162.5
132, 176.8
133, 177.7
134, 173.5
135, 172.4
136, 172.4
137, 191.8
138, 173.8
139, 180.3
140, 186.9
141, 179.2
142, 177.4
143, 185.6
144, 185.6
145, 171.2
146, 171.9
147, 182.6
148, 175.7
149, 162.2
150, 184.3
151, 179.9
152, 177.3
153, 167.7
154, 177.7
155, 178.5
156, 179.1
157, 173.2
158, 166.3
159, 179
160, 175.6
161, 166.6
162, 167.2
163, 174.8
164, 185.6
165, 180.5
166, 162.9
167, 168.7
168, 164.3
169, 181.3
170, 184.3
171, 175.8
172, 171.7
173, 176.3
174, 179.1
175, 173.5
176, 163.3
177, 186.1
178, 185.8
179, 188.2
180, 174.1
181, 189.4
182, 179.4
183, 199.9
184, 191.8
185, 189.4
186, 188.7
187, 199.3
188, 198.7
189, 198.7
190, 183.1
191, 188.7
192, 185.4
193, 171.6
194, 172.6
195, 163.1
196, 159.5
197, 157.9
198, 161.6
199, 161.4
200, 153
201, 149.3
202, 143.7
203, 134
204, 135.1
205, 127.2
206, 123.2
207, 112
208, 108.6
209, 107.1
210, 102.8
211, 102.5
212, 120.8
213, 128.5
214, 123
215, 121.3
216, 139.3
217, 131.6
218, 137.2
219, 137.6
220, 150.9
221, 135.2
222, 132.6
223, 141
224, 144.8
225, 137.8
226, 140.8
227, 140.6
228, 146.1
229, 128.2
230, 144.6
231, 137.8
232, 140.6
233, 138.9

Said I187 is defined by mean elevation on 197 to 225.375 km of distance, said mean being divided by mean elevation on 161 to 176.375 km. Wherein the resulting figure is 0.76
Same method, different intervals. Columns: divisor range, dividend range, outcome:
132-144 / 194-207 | 0.82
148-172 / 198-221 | 0.75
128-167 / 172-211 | 0.94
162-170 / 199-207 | 0.79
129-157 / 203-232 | 0.74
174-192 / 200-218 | 0.67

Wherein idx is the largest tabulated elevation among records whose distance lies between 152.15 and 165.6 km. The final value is 185.6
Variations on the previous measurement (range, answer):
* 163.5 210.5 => 199.9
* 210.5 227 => 150.9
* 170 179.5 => 188.2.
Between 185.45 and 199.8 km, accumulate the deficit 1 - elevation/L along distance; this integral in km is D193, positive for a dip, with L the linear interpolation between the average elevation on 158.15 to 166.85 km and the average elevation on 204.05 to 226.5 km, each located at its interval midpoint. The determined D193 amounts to -2.9 km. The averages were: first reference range 174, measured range 177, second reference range 128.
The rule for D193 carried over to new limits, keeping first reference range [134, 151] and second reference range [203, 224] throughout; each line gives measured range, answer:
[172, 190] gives -4.3 km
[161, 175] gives -1.3 km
